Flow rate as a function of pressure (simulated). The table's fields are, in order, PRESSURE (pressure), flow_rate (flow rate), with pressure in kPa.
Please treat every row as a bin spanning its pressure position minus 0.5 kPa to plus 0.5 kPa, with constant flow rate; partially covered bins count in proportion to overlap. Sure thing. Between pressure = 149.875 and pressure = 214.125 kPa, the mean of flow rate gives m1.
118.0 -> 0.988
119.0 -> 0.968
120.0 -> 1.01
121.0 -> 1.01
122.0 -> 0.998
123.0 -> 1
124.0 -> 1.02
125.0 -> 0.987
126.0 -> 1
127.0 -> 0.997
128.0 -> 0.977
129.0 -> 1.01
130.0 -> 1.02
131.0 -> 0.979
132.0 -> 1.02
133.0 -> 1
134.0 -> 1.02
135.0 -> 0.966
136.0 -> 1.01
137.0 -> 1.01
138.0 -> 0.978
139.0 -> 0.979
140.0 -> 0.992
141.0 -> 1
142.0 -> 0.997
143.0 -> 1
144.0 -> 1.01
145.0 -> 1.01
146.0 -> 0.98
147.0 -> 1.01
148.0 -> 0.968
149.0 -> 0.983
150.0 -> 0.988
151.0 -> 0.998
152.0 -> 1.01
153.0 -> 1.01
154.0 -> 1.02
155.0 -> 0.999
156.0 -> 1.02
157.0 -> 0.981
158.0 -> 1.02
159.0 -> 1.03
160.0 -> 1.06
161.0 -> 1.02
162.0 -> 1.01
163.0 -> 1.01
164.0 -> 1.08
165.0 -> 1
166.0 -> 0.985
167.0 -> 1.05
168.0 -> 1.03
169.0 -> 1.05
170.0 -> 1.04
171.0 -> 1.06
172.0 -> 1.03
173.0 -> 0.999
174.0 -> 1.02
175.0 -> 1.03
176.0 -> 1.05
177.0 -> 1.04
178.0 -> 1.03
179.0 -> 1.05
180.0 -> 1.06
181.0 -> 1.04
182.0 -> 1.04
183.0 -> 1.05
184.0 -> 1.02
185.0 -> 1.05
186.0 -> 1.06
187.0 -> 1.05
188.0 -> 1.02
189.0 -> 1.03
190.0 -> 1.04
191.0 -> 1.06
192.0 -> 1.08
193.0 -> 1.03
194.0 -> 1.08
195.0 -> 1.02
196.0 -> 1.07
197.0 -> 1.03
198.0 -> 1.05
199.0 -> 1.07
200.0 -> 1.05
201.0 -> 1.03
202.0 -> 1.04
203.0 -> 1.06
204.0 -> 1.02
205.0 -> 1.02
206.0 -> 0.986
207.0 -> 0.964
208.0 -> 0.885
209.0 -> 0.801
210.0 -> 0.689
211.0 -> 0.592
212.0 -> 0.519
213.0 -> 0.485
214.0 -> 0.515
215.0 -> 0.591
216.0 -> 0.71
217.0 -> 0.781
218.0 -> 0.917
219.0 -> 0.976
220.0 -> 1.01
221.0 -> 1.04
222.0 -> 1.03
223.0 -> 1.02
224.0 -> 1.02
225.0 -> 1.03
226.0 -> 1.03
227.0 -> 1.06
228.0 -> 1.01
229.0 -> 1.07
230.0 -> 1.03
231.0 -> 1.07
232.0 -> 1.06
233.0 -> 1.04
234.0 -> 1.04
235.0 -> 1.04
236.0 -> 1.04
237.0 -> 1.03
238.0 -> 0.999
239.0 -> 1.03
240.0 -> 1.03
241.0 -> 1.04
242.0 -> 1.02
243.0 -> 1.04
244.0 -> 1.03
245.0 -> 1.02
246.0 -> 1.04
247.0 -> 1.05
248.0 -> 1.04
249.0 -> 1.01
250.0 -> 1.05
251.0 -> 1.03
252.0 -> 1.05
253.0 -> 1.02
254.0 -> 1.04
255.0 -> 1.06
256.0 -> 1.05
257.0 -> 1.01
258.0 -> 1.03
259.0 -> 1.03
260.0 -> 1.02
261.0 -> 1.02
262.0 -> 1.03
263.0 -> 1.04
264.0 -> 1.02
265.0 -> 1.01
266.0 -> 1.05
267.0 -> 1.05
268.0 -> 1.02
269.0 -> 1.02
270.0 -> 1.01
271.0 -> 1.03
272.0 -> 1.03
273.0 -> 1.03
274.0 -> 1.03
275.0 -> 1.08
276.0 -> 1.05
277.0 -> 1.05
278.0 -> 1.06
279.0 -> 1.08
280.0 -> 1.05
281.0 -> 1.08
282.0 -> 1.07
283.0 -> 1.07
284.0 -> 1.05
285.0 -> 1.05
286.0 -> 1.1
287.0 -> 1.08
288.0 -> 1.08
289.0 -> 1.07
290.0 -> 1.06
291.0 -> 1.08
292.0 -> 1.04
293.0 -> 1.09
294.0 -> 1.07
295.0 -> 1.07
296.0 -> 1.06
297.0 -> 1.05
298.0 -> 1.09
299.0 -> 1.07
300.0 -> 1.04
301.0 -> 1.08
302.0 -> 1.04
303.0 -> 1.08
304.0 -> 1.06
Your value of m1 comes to 0.992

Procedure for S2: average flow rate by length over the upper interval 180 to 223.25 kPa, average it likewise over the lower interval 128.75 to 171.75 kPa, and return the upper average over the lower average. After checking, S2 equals 0.94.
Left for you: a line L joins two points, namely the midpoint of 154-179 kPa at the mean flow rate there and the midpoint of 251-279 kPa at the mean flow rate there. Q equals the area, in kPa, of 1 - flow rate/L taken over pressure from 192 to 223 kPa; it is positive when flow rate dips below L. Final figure 3.7 kPa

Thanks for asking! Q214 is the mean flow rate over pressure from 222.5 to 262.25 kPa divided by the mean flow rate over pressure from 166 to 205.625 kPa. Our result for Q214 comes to 1.0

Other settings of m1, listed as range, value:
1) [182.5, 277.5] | 0.994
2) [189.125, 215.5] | 0.916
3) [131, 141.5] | 0.997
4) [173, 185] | 1.04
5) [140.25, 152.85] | 0.996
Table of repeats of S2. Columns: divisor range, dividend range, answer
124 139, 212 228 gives 0.88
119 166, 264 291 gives 1.05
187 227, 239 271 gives 1.10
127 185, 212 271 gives 0.98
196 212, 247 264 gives 1.10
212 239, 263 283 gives 1.11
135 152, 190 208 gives 1.04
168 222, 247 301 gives 1.09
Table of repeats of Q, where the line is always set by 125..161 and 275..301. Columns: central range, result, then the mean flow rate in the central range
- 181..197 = -0.37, 1.05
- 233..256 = 0.28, 1.03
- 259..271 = 0.34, 1.03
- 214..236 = 1.45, 0.971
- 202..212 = 1.46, 0.88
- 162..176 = -0.23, 1.03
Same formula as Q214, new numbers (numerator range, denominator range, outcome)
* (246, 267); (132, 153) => 1.04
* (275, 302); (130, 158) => 1.07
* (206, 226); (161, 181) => 0.80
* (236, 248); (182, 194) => 0.99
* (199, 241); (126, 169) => 0.93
